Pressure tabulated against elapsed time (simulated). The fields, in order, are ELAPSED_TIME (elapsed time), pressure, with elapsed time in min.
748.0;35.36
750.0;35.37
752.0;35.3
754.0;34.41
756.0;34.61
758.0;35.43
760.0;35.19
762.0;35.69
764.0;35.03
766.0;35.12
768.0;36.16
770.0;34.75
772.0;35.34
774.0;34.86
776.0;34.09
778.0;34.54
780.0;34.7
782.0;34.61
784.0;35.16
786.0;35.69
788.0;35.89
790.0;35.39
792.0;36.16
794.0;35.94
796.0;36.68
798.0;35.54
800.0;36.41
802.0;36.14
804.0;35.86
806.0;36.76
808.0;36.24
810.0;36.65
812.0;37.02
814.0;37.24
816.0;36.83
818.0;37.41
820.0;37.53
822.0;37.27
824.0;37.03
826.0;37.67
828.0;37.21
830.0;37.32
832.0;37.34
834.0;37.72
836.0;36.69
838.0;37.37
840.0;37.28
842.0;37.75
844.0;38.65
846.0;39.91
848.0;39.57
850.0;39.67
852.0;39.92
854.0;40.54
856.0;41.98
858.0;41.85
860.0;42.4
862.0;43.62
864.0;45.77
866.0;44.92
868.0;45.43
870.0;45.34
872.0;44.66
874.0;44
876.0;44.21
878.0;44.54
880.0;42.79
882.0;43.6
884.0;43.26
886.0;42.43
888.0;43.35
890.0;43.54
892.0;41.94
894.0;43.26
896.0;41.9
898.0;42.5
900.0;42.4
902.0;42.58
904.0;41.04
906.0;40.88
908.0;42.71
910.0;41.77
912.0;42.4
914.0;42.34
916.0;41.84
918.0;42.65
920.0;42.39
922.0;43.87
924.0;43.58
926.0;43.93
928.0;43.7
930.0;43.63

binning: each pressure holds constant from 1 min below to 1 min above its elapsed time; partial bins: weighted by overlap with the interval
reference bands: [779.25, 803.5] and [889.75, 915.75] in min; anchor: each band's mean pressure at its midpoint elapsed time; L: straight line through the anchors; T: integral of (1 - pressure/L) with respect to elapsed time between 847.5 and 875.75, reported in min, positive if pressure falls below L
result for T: -2.2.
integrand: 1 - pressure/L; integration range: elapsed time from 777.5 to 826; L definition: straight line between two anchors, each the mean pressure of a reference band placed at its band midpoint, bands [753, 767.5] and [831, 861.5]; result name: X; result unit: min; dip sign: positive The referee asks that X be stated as 1.2 min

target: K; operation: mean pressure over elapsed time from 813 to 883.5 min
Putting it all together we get 40.4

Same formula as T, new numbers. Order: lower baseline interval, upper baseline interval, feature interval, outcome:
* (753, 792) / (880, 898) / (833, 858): 0.6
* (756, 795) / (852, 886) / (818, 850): 2.1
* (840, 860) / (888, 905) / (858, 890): -2.1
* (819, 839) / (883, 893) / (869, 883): -0.8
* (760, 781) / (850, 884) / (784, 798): 0.4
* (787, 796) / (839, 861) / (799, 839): 0.9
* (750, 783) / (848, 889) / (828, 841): 1.0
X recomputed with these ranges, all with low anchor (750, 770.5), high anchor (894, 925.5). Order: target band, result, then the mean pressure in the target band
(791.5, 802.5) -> 0.24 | 36.1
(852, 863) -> -0.56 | 41.9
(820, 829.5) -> 0.24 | 37.3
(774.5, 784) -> 0.40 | 34.6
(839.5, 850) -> 0.12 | 38.8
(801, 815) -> 0.35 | 36.6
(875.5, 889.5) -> -0.81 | 43.4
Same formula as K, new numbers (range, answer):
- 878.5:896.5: 43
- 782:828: 36.5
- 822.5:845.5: 37.5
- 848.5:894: 43.1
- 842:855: 39.6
